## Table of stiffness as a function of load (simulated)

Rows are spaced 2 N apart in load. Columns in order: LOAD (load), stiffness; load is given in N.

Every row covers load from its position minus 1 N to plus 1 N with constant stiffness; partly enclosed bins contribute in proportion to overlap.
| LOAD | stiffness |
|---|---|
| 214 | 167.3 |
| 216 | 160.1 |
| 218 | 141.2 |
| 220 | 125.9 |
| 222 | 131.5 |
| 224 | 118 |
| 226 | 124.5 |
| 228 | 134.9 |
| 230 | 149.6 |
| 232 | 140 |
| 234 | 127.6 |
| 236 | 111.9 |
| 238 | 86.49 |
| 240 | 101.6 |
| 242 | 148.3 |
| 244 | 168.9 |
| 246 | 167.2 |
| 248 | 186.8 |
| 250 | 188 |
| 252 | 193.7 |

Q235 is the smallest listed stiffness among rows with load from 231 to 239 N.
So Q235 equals 86.49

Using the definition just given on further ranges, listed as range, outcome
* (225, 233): 124.5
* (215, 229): 118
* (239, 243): 101.6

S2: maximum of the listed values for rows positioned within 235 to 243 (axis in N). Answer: 148.3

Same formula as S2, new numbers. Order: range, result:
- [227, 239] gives 149.6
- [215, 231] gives 160.1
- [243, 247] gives 168.9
